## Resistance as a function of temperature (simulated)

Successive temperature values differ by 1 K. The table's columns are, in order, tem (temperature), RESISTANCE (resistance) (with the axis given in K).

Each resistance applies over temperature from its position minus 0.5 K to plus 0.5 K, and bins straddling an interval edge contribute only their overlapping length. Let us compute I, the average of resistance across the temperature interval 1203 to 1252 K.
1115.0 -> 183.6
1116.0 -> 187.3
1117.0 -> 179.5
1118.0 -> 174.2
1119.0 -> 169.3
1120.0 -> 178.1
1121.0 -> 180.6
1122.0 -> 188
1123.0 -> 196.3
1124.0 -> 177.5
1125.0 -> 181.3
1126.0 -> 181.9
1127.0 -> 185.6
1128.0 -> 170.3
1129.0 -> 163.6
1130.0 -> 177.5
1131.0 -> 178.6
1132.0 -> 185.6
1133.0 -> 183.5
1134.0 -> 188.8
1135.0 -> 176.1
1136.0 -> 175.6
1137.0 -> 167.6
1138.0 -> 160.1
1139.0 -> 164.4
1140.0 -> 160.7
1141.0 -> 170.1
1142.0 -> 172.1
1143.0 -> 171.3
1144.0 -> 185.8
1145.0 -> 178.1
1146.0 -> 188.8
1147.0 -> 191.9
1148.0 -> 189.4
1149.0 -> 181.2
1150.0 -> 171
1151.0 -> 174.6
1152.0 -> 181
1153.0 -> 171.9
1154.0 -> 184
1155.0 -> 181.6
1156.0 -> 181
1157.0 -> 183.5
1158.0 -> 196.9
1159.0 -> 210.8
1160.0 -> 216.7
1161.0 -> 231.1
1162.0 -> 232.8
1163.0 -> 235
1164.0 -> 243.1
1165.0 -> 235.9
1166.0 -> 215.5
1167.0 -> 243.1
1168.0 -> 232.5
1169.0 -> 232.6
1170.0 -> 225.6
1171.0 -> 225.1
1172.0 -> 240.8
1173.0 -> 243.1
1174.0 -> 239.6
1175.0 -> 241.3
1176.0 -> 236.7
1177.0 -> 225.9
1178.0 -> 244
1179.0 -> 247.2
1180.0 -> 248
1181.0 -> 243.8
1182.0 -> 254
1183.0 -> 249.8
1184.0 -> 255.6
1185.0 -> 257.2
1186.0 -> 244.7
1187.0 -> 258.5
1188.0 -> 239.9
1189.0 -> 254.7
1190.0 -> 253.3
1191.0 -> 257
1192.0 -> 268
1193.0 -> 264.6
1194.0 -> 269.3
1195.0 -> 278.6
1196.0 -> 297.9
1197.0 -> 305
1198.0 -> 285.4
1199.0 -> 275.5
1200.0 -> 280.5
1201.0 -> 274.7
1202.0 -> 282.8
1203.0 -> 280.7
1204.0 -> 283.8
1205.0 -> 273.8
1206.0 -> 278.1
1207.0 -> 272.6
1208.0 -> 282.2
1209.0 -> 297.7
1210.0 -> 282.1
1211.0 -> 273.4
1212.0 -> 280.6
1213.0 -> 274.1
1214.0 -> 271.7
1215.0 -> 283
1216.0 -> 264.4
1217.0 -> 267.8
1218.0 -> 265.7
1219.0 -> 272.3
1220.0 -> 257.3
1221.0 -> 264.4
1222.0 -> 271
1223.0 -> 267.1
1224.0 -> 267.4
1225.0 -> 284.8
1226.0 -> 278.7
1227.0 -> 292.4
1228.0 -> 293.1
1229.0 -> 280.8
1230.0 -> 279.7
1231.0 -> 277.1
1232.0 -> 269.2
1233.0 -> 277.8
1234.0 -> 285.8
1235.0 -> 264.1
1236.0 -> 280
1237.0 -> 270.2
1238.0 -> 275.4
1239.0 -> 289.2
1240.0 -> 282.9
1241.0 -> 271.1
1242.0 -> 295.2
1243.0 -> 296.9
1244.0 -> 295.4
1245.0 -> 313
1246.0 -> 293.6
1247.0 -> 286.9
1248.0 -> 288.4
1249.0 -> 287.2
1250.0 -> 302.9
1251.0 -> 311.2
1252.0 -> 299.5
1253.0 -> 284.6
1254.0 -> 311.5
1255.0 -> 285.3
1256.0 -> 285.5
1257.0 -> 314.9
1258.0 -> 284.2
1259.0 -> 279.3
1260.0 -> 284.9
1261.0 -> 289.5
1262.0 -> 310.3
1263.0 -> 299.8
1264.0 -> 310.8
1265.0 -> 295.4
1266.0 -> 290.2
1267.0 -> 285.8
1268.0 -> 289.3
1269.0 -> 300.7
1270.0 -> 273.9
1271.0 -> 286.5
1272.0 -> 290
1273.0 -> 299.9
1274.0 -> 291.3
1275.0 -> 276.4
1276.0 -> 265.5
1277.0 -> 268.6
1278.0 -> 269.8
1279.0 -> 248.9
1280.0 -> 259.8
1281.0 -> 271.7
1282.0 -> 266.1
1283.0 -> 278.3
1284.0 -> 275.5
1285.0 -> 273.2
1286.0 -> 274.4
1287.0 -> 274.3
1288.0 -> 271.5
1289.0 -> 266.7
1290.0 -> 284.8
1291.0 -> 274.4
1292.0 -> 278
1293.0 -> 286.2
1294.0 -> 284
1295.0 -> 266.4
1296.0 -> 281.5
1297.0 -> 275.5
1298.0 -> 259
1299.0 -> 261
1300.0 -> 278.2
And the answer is 281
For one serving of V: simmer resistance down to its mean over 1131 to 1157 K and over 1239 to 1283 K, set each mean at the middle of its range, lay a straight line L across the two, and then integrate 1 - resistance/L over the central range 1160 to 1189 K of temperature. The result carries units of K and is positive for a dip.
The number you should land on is -4.7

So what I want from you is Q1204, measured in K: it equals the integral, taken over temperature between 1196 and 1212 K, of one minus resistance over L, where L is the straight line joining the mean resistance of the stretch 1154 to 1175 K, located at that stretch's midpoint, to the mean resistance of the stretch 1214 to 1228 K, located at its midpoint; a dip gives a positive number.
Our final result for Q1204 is -1.6 K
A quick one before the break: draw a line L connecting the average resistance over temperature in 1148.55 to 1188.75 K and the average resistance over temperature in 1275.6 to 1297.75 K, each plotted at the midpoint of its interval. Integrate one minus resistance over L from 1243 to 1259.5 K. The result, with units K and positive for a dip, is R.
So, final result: -2.4 K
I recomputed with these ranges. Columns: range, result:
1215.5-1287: 283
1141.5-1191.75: 220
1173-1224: 266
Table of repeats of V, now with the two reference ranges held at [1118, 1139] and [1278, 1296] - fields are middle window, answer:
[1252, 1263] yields -1.7 K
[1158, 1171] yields -1.9 K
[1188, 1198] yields -2.5 K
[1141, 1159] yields 0.8 K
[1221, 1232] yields -1.9 K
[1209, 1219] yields -2.0 K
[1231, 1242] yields -1.6 K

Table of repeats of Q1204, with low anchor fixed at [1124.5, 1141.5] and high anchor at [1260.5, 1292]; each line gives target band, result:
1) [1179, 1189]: -1.8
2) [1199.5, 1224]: -4.4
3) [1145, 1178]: -2.6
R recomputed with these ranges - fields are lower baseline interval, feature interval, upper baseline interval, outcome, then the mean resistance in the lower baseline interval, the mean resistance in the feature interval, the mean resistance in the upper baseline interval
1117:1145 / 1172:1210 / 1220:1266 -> -4.42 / 177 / 263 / 287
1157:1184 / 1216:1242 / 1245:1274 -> -0.22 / 234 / 276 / 294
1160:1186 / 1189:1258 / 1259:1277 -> -4.01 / 239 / 281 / 290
